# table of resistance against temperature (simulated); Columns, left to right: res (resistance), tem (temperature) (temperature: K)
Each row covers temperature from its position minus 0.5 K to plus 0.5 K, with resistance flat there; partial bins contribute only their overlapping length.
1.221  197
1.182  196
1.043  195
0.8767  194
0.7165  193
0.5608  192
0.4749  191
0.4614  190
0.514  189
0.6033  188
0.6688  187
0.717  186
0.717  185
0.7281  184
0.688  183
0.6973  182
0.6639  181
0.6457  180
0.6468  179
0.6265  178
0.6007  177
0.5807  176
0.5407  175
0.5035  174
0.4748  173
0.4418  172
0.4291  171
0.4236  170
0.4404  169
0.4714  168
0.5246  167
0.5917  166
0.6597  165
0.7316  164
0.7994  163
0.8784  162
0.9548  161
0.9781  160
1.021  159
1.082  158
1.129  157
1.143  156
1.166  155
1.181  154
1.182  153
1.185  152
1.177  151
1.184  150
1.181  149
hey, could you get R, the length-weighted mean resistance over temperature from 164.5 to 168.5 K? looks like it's 0.562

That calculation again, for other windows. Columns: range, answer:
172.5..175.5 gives 0.506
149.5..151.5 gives 1.18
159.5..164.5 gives 0.868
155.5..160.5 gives 1.07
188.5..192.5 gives 0.503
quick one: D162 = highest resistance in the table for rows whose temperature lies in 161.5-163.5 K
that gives 0.8784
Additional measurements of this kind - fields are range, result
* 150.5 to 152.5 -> 1.185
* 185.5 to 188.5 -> 0.717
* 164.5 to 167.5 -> 0.6597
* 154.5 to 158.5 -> 1.166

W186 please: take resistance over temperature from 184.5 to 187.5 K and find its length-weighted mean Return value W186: 0.701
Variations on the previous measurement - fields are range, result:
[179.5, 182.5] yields 0.669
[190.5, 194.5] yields 0.657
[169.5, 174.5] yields 0.455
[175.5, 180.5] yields 0.62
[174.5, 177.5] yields 0.574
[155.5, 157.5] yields 1.14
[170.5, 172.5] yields 0.435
